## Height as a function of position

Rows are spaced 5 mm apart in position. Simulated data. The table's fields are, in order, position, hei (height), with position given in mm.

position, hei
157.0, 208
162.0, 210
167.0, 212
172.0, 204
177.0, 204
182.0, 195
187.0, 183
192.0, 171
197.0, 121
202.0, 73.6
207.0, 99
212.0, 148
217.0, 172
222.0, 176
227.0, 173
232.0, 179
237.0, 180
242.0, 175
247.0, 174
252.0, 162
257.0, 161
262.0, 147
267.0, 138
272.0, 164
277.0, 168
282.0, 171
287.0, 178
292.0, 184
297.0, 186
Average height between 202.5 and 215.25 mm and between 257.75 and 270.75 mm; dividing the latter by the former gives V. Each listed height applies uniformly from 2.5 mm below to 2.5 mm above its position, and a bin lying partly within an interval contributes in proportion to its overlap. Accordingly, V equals 1.2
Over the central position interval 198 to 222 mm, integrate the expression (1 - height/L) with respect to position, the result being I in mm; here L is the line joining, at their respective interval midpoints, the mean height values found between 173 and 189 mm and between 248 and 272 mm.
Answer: 6.80 mm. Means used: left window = 195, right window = 155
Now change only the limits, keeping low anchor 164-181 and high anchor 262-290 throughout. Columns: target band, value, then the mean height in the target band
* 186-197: 1.92 mm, 163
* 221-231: 0.46 mm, 175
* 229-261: 0.90 mm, 171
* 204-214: 3.70 mm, 120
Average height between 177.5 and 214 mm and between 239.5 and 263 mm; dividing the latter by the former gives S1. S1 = 1.1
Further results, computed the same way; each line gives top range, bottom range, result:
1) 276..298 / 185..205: 1.31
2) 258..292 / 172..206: 1.03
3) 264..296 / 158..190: 0.83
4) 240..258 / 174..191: 0.88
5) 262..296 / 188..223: 1.21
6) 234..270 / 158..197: 0.84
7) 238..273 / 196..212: 1.55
